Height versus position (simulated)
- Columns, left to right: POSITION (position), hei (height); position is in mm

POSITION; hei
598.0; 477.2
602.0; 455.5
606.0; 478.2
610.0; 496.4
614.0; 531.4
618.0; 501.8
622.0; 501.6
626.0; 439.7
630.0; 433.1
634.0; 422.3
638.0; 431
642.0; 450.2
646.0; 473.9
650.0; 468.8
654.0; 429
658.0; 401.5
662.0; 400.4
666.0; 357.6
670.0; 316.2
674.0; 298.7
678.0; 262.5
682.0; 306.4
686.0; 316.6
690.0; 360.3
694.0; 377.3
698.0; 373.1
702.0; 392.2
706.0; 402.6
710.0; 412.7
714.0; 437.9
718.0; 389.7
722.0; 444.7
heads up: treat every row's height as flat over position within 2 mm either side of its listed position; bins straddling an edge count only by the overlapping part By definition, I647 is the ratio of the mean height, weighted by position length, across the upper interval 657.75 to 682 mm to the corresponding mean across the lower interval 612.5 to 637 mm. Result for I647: 0.71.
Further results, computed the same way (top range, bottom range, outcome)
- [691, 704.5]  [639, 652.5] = 0.83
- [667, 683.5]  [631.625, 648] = 0.67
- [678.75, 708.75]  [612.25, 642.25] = 0.77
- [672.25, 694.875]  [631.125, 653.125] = 0.71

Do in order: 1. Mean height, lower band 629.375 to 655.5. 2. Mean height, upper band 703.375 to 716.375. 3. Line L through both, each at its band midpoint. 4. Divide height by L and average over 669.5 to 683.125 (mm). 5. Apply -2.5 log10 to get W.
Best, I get 0.42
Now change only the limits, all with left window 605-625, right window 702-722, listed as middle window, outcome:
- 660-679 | 0.338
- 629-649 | 0.080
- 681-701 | 0.222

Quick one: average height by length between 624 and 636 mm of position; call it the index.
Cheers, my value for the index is 432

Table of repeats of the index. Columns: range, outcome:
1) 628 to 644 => 434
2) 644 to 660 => 443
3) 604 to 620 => 502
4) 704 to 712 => 408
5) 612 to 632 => 482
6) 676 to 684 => 284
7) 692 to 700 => 375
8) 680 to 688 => 312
